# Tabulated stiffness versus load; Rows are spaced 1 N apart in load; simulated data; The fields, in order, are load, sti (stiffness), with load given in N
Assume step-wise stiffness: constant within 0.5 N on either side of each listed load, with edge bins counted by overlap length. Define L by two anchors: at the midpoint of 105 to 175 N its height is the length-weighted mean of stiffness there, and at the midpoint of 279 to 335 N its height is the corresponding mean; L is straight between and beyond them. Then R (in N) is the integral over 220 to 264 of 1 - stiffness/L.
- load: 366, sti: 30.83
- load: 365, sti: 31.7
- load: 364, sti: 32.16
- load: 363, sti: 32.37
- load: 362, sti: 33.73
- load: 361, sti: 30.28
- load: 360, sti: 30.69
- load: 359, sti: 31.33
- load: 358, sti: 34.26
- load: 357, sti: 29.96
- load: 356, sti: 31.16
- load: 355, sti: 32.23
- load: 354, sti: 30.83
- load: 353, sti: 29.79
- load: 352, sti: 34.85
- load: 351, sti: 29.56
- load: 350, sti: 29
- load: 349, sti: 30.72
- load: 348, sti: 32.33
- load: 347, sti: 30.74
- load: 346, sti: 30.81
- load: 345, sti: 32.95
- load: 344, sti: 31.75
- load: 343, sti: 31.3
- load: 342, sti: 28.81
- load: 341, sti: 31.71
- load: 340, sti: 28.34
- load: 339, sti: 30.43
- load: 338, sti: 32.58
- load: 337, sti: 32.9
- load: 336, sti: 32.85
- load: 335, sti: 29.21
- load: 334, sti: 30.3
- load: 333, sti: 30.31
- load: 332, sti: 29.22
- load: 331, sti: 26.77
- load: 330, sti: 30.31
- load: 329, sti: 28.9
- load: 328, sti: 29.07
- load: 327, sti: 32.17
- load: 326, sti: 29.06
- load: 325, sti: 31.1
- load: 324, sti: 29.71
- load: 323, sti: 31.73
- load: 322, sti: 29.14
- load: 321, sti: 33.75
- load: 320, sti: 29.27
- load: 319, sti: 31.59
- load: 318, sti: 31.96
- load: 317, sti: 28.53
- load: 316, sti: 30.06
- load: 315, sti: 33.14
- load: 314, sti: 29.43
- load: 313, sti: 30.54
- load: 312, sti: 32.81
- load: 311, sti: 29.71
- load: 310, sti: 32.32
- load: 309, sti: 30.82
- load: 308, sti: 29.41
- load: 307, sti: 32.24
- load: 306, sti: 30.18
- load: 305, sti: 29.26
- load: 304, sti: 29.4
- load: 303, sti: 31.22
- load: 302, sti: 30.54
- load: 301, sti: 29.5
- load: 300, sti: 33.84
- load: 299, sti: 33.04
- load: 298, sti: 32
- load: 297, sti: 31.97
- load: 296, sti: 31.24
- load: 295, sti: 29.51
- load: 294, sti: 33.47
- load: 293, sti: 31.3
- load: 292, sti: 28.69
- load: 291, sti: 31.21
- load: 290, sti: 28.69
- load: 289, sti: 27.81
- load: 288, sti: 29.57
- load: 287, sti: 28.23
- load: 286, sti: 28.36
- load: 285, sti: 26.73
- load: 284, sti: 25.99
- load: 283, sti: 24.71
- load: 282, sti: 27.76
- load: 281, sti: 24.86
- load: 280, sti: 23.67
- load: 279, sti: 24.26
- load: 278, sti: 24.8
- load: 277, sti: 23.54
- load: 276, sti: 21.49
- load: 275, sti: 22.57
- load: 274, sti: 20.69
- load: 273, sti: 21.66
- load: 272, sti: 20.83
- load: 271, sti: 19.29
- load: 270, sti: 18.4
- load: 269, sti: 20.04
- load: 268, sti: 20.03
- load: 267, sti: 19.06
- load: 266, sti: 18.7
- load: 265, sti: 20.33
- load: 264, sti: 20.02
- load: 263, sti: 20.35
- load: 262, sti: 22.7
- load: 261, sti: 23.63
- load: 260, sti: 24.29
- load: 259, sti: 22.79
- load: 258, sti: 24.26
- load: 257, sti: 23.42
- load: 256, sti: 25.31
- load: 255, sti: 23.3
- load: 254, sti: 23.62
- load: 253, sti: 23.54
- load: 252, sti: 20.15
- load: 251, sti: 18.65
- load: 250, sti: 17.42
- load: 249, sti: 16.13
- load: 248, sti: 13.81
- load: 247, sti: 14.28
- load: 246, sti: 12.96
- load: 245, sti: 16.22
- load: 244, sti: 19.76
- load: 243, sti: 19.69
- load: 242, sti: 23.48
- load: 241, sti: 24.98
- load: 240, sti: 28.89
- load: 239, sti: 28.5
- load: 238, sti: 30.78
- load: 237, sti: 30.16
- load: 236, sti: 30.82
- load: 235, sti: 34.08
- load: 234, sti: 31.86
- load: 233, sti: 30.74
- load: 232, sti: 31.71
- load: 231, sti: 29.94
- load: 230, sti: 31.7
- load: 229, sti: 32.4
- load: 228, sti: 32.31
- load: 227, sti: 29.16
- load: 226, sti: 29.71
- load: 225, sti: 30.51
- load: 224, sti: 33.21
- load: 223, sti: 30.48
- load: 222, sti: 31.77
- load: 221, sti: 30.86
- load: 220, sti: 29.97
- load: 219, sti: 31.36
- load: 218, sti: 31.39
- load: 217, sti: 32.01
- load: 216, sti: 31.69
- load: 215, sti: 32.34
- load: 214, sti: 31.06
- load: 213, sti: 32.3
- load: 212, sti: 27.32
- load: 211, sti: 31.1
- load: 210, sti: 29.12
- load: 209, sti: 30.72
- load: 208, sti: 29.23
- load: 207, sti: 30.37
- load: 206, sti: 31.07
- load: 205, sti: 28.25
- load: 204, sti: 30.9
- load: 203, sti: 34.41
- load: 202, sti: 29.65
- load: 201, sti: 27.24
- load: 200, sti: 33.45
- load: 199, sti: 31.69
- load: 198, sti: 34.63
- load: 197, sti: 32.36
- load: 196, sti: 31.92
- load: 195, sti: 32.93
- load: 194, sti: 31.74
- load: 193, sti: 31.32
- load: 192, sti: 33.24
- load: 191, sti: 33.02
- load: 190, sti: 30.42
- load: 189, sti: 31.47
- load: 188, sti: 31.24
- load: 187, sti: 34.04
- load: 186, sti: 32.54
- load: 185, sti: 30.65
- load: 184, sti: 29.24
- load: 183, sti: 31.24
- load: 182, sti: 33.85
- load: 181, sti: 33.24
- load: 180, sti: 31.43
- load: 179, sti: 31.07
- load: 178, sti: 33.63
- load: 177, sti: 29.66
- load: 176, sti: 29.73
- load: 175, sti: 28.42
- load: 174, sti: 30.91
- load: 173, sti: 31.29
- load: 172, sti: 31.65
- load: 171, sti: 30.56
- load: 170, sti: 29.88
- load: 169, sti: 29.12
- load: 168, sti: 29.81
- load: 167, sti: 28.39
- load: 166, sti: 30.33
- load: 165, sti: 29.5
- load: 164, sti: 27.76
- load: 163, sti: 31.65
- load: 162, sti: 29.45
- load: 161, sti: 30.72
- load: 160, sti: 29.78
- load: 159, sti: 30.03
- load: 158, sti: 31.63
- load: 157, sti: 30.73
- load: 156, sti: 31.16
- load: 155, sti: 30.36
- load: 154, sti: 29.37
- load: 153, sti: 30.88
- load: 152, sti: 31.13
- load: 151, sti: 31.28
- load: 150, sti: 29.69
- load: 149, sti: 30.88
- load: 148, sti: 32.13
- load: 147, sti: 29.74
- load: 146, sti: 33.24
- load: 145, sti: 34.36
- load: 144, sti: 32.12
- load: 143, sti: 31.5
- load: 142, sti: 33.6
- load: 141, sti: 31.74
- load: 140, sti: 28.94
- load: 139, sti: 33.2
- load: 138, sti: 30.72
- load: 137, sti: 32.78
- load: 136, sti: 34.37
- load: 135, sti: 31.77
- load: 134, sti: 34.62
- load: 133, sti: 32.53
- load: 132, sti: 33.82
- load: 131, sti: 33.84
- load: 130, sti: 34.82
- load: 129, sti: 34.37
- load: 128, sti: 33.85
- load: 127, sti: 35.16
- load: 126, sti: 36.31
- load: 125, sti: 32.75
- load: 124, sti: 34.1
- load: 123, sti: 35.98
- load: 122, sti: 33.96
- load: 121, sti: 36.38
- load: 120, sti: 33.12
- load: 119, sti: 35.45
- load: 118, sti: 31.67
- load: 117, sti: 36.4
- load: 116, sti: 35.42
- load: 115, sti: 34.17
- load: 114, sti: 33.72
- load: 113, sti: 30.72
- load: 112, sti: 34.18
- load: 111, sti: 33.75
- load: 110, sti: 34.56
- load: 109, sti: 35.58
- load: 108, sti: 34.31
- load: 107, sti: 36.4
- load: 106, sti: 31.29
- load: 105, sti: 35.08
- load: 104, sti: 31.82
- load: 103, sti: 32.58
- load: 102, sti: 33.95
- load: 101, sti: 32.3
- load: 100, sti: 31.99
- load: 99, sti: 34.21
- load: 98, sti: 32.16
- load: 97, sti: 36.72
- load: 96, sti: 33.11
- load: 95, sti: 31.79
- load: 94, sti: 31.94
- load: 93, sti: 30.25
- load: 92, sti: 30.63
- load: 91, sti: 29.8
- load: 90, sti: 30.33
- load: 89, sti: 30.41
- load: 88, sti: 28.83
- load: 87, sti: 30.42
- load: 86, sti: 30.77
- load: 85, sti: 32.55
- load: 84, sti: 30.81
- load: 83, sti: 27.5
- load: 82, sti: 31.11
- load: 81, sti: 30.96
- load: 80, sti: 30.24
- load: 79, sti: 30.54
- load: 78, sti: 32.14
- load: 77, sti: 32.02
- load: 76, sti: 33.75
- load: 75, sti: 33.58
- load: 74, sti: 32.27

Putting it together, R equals 7.7 N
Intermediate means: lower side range 32.3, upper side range 29.9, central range 25.4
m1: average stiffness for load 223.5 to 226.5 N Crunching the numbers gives 31.1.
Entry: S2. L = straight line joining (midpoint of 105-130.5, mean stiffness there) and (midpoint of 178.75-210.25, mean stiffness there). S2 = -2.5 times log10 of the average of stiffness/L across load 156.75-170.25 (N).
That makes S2 0.10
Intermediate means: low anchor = 34.4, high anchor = 31.5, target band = 29.9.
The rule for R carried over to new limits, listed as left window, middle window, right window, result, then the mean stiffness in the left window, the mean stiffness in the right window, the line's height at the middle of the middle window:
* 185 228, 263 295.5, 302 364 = 6.8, 31.3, 30.8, 31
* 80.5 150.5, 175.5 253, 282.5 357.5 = 6.2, 32.8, 30.5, 31.7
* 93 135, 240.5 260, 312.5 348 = 7.1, 33.9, 30.6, 31.8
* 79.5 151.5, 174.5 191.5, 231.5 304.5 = -1.3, 32.7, 24.9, 29.3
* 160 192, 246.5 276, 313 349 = 9.7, 30.9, 30.6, 30.7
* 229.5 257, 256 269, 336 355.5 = 1.9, 24.2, 31.2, 25.5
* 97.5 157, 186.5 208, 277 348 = 0.2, 33.1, 30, 31.9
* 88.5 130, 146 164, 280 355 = 1.2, 33.5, 30.3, 32.8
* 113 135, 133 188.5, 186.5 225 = 3.0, 34.3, 31.3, 32.9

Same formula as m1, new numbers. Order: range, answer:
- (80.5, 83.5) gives 29.9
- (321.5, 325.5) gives 30.4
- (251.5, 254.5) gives 22.4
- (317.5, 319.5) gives 31.8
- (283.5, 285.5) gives 26.4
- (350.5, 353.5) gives 31.4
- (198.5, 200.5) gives 32.6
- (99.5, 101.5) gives 32.1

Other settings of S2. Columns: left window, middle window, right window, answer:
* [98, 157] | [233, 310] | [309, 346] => 0.235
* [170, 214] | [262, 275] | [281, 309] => 0.437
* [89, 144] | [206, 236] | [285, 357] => 0.031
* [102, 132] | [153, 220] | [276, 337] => 0.053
